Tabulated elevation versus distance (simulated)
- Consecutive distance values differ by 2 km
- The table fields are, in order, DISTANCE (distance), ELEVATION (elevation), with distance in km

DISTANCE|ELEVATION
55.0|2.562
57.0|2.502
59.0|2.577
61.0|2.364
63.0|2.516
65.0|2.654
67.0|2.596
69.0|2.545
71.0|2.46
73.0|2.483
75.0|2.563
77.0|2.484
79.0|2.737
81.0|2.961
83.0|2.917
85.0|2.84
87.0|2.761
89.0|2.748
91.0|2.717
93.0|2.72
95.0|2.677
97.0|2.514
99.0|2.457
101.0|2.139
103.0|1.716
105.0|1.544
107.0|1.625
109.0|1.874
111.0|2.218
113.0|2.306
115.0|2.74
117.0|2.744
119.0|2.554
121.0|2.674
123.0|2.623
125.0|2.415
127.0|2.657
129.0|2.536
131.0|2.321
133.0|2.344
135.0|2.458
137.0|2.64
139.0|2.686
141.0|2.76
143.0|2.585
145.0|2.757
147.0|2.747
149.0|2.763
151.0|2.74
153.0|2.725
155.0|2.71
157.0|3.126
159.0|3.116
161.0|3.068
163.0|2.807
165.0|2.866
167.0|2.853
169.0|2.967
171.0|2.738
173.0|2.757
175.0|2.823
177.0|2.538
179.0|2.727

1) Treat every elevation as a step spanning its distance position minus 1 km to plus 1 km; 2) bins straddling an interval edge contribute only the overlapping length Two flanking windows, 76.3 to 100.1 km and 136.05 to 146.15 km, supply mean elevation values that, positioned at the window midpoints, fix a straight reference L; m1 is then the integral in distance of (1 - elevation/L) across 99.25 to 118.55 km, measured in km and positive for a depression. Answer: 4.1 km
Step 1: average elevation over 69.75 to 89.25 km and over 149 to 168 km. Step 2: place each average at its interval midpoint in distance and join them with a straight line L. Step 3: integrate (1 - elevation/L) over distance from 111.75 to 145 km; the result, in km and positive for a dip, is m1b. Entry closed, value 2.9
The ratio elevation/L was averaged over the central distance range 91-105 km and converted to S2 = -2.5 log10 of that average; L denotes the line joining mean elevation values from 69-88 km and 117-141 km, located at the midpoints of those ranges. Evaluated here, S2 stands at 0.13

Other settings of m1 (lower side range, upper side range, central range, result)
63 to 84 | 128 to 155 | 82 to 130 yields 3.3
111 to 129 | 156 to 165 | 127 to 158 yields 1.7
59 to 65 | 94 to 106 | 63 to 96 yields -4.6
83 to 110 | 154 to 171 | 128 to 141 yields 0.8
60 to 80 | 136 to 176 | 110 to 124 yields 0.7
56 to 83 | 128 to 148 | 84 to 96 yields -0.7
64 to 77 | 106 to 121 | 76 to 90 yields -1.7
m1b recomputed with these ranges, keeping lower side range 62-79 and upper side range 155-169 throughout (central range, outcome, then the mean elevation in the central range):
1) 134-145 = 0.84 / 2.64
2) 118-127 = 0.66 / 2.58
